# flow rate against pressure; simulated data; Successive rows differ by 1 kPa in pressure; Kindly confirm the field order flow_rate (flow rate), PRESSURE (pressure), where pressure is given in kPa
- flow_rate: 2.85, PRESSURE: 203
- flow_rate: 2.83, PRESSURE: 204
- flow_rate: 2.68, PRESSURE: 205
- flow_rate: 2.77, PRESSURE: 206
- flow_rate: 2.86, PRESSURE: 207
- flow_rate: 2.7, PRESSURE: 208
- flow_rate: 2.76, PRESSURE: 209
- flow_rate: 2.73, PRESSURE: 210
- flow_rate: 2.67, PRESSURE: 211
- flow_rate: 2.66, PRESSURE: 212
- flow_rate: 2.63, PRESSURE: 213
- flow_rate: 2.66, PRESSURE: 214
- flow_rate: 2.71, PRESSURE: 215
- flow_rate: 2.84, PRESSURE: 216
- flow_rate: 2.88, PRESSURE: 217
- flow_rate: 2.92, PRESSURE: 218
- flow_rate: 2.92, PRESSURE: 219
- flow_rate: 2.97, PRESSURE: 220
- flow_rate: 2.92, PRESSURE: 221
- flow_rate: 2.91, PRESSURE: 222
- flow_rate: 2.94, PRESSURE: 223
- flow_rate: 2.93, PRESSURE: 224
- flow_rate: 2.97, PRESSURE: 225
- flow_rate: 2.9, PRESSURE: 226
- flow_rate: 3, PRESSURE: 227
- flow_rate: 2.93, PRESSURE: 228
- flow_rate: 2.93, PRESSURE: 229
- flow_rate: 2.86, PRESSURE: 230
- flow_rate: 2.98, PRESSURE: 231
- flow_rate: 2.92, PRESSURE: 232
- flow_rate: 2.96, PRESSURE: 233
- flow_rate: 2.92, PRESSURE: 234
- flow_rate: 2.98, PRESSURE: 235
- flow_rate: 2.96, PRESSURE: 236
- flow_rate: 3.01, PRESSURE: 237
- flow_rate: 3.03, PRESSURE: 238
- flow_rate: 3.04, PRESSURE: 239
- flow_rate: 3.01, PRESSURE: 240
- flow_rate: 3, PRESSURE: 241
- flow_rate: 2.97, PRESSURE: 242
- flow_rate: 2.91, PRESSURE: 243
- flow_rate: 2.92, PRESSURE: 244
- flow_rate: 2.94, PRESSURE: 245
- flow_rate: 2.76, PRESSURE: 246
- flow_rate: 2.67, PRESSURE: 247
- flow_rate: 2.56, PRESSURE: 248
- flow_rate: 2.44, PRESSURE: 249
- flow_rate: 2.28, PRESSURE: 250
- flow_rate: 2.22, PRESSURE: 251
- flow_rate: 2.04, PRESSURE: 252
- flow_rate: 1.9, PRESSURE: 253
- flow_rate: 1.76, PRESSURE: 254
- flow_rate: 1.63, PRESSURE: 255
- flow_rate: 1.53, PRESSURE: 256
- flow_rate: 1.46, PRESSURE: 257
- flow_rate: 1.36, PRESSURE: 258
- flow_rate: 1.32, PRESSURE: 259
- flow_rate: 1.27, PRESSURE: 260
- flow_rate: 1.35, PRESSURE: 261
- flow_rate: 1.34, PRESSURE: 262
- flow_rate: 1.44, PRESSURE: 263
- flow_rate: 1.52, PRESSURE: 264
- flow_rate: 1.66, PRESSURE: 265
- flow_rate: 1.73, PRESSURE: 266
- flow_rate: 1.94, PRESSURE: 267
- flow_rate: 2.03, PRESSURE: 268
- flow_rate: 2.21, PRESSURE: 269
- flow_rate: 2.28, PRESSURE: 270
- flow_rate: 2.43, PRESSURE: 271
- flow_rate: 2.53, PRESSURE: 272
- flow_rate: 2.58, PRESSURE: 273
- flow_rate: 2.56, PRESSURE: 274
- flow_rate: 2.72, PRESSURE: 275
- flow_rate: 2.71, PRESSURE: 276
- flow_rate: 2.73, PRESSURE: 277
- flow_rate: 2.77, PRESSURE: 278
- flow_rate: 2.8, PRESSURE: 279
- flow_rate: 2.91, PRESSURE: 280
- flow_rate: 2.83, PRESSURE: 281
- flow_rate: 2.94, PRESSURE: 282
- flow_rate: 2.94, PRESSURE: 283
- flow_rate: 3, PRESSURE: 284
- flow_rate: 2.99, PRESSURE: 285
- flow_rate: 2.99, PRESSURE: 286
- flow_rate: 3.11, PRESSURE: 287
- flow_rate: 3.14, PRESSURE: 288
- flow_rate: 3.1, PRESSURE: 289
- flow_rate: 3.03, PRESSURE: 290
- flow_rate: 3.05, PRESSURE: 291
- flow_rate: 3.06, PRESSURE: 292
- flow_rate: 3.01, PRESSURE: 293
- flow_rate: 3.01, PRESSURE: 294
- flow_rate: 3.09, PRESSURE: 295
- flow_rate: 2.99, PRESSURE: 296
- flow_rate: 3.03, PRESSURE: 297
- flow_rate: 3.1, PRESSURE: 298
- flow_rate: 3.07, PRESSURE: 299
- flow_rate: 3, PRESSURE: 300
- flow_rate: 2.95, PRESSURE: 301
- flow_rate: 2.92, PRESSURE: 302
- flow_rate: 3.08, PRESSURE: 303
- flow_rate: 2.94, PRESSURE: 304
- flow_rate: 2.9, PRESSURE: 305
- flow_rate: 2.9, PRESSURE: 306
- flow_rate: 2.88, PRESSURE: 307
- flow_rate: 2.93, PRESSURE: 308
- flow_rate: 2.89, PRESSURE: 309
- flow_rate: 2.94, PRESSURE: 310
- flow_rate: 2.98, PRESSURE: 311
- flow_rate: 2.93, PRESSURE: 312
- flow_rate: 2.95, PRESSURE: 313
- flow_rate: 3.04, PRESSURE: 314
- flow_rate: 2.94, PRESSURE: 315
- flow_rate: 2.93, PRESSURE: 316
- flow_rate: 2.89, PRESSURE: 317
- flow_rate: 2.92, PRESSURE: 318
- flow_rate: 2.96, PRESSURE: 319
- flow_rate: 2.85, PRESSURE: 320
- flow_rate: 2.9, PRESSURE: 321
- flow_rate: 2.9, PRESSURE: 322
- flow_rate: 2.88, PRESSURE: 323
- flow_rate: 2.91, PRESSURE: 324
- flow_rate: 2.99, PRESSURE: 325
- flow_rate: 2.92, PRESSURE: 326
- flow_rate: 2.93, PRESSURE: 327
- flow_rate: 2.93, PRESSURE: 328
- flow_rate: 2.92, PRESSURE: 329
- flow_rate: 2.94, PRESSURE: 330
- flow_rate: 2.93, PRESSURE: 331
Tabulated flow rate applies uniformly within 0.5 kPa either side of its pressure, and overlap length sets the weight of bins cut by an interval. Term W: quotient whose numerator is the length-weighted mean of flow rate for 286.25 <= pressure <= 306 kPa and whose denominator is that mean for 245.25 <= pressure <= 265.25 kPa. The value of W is 1.64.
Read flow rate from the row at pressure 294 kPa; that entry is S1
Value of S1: 3.01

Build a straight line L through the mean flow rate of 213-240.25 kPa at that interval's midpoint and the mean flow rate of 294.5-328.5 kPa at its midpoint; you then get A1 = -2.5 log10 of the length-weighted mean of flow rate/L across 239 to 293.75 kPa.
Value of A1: 0.21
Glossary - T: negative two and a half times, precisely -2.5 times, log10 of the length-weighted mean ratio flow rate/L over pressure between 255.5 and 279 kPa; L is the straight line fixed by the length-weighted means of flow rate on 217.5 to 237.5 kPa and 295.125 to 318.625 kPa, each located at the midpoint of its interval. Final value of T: 0.43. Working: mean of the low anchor 2.94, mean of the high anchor 2.96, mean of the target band 1.99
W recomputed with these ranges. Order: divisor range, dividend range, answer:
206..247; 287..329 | 1.03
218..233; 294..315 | 1.01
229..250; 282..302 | 1.05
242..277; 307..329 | 1.39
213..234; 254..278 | 0.67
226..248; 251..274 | 0.62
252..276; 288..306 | 1.61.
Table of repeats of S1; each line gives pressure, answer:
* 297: 3.03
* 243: 2.91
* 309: 2.89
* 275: 2.72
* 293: 3.01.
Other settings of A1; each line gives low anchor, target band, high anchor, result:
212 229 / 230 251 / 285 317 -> 0.02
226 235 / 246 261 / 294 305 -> 0.48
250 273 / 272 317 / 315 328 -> -0.22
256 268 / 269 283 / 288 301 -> -0.22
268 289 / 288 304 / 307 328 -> -0.08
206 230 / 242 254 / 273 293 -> 0.15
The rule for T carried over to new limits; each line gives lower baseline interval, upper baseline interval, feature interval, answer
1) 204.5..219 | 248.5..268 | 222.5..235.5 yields -0.24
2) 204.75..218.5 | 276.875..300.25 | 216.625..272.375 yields 0.16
